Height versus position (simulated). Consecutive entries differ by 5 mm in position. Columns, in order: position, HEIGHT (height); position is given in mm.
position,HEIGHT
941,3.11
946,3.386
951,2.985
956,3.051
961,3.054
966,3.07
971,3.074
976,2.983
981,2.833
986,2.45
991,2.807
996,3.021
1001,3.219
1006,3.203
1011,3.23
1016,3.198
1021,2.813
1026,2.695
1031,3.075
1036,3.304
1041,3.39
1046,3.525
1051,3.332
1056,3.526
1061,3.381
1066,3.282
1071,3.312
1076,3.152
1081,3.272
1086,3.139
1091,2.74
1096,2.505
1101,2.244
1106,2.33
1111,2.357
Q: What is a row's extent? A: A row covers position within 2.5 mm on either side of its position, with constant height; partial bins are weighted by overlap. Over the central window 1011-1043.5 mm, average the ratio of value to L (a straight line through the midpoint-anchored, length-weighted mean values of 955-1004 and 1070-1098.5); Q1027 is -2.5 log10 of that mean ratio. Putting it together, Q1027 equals -0.04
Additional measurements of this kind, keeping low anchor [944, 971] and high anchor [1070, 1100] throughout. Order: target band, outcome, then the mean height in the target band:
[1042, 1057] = -0.15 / 3.45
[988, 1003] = 0.03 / 2.99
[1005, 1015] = -0.06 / 3.22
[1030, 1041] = -0.08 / 3.25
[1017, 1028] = 0.08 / 2.82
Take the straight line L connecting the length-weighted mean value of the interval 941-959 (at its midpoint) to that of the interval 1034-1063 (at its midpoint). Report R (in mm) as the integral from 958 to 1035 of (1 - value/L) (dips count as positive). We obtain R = 6.51 mm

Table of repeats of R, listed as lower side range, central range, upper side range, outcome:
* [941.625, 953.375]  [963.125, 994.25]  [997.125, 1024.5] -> 2.7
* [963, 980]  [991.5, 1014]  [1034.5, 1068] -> 0.2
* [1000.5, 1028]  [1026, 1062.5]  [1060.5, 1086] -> -1.8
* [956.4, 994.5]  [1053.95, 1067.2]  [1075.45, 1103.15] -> -2.6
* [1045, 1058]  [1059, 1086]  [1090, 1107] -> -2.5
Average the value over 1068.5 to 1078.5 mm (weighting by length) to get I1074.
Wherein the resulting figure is 3.23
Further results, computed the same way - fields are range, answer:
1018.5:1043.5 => 3.06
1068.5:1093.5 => 3.12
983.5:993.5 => 2.63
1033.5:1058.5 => 3.42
